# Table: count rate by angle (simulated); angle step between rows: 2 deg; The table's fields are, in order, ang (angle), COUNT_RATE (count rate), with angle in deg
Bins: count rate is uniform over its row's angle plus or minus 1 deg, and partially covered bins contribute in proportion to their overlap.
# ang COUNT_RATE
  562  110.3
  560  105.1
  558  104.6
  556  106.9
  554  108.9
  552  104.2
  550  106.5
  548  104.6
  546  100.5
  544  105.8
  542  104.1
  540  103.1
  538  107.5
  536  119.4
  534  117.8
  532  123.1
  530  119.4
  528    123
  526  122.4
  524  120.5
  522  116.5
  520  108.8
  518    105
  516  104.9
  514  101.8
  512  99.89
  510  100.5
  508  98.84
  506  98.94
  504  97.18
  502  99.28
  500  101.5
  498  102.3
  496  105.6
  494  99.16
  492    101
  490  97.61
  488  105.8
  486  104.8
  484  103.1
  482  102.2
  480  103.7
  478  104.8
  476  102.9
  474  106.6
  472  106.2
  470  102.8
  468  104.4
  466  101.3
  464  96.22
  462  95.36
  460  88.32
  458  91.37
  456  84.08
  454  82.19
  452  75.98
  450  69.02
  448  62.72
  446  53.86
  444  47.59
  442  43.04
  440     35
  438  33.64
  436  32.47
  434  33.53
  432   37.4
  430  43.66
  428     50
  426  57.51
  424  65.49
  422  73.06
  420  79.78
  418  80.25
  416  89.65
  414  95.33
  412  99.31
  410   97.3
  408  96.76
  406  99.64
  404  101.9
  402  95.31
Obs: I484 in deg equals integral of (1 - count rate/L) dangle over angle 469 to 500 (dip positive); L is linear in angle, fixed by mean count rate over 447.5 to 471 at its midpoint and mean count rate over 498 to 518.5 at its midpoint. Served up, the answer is -2.8 deg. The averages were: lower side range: 88.3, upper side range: 101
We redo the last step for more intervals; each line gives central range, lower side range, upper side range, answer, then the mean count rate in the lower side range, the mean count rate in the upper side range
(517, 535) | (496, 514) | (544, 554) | -2.6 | 100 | 105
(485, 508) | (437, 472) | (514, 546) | -1.2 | 75.4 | 113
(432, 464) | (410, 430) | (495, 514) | 8.6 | 76.1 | 101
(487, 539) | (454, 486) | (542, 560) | -2.6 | 99.2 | 105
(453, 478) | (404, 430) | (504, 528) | -0.8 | 81.3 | 107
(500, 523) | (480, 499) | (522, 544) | 1.3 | 102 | 116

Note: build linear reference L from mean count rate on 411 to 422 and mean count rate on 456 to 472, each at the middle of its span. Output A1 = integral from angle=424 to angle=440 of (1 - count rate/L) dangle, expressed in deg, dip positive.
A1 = 8.5 deg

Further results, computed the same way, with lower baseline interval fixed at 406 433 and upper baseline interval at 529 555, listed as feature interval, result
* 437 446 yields 4.4 deg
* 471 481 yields -1.5 deg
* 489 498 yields -0.5 deg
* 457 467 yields -0.8 deg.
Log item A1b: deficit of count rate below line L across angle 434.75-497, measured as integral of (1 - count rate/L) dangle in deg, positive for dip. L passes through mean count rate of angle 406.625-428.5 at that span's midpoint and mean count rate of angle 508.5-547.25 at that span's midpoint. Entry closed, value 6.63 deg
